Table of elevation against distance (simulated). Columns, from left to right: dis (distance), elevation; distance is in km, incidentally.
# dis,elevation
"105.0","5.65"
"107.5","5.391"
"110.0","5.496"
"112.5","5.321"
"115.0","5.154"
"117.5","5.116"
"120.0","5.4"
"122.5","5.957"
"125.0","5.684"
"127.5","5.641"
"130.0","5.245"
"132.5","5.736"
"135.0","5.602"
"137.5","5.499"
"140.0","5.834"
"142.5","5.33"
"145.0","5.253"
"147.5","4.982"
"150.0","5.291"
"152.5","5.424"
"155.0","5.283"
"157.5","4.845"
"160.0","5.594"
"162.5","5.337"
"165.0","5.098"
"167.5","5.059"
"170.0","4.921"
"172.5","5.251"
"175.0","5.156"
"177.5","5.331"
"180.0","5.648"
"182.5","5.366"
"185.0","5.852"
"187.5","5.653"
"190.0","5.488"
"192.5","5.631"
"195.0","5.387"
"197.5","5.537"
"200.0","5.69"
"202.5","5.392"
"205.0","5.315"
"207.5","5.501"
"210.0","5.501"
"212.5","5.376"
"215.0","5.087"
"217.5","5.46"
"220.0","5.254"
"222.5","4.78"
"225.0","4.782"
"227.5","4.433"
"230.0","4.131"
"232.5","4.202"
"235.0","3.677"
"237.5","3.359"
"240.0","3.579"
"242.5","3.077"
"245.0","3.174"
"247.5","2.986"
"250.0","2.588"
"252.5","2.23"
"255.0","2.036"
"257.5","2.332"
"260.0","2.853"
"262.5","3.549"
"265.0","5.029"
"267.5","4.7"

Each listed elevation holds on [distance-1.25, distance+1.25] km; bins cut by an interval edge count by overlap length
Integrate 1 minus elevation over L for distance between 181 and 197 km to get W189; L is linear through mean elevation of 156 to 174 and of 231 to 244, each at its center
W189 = -3.2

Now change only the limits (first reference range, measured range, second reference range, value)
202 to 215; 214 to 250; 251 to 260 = -2.1 km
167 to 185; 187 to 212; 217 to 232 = -2.4 km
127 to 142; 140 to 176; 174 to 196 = 2.1 km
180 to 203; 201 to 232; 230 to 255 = -4.7 km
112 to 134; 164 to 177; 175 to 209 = 0.9 km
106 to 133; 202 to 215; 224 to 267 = -4.4 km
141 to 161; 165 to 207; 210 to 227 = -1.8 km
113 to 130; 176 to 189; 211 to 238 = -1.5 km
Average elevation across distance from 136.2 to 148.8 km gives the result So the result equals 5.38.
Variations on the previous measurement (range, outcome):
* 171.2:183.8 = 5.35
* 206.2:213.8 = 5.46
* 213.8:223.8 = 5.14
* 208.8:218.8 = 5.35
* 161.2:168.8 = 5.17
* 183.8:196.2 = 5.6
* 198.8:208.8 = 5.47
